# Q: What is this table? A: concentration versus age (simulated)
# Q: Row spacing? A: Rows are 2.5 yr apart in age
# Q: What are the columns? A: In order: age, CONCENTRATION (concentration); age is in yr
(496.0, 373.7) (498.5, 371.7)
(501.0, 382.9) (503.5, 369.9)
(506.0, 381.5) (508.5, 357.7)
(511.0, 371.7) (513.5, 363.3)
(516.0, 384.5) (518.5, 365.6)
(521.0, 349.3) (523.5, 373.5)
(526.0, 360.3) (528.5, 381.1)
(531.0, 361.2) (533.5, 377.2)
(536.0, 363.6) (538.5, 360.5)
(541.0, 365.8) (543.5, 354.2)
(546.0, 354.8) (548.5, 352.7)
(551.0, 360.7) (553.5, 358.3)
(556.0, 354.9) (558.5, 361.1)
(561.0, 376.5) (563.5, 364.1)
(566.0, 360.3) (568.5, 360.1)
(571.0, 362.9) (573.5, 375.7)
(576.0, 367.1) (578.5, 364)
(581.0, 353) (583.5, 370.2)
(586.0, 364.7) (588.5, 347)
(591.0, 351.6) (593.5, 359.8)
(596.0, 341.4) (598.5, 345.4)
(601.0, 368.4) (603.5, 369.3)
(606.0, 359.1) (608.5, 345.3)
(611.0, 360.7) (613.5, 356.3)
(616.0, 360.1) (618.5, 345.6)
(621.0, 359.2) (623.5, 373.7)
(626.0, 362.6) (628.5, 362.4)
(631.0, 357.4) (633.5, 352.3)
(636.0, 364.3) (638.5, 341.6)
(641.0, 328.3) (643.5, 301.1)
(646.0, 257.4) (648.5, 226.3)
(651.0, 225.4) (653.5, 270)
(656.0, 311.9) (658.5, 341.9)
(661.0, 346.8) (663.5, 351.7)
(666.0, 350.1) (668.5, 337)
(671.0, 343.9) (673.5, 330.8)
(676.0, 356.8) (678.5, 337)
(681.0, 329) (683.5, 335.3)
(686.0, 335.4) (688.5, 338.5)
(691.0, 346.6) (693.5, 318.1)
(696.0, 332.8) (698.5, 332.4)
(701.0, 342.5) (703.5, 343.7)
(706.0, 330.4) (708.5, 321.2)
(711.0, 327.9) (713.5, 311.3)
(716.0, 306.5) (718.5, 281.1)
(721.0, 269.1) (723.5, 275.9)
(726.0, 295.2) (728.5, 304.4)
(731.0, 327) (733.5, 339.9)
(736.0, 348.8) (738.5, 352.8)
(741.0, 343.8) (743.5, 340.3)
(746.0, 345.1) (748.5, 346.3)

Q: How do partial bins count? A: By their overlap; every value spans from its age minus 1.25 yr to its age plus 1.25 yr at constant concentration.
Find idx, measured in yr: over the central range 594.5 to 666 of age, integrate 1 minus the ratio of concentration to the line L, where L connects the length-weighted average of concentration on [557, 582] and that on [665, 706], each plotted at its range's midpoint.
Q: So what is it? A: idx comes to 3.1 yr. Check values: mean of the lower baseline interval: 364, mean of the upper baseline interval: 338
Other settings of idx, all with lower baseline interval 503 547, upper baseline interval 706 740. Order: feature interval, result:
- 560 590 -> -0.9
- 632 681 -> 1.6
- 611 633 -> -1.2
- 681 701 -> -0.8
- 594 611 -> -0.5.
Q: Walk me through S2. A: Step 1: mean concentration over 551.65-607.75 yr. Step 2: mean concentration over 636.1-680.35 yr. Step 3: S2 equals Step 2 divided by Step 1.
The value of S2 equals 0.9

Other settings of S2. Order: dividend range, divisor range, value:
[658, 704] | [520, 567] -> 0.94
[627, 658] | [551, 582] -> 0.85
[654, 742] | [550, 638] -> 0.91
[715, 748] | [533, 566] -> 0.88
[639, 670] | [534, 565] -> 0.85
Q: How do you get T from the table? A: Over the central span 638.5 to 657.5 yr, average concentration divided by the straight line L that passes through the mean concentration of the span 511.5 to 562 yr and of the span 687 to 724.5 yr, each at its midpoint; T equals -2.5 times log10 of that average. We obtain 0.19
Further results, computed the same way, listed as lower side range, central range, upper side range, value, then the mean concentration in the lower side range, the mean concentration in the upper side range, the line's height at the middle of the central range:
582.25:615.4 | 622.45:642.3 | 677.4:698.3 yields -0.021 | 357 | 334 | 348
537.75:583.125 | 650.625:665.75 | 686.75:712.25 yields 0.087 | 362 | 333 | 342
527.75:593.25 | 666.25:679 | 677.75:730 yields -0.043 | 362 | 320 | 329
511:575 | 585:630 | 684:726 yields -0.034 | 364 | 319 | 346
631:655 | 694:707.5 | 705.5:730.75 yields -0.114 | 300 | 302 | 302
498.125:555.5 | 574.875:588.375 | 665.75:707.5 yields -0.019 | 366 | 337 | 356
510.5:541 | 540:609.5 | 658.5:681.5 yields -0.001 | 367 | 343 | 359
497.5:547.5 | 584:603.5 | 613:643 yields 0.008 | 367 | 354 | 358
